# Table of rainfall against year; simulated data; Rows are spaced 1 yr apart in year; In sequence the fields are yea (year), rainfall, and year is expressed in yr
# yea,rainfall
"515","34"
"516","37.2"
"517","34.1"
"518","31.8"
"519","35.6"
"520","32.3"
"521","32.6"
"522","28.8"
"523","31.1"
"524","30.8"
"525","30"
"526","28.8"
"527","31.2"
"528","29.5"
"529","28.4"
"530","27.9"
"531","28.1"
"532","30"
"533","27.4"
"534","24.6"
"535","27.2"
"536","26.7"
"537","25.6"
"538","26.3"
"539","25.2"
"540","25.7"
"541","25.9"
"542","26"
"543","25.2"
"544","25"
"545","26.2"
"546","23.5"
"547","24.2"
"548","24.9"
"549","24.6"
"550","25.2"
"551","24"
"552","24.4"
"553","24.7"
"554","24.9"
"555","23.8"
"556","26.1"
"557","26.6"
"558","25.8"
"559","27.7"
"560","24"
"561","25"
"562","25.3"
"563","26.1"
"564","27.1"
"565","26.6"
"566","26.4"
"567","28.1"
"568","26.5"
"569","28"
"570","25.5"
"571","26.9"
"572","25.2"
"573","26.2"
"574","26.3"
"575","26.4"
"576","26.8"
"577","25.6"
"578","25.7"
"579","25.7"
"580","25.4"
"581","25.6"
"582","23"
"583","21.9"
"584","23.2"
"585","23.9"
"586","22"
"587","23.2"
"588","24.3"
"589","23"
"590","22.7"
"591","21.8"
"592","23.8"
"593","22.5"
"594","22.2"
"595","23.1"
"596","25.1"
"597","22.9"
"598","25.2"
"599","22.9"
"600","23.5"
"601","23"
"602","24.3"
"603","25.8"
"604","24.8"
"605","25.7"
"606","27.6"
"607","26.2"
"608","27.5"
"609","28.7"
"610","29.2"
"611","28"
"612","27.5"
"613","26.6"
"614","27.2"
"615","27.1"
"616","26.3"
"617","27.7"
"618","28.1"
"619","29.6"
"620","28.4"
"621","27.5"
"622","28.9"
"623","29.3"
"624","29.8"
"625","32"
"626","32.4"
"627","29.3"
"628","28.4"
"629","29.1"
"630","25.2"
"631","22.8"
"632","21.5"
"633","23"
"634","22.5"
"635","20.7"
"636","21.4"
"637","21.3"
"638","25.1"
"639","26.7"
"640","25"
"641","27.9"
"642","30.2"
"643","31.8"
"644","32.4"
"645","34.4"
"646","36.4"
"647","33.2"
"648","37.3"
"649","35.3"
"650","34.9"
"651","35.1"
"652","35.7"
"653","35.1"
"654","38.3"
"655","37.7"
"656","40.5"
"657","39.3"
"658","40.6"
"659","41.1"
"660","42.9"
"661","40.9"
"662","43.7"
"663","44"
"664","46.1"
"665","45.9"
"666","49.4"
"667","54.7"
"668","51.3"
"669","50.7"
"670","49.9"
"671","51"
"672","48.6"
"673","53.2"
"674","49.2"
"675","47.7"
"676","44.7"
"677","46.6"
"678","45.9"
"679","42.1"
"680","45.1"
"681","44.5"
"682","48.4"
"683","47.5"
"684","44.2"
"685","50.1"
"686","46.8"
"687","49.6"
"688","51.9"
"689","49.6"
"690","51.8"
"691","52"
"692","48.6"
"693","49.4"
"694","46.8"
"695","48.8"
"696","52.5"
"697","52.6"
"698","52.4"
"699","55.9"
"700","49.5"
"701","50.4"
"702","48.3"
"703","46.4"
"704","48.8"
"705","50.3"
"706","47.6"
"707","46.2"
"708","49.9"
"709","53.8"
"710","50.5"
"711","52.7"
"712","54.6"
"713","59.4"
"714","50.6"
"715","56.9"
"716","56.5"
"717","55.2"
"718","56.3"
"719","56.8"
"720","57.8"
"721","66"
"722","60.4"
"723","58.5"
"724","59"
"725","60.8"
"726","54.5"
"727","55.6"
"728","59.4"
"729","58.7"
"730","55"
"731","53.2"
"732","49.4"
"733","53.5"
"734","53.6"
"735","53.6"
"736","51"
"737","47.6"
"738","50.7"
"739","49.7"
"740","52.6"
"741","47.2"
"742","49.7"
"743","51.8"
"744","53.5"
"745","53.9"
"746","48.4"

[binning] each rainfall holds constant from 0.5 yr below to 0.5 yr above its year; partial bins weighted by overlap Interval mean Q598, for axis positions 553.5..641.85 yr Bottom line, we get 25.7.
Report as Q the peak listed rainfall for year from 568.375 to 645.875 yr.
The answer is 34.4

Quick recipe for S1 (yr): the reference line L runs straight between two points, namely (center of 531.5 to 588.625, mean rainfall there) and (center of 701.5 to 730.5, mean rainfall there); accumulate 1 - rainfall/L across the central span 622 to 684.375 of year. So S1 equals 8.7 yr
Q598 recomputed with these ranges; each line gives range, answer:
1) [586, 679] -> 32.3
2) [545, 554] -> 24.6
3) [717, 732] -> 57.6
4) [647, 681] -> 43.6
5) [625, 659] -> 30.8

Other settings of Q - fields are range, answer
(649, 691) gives 54.7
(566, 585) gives 28.1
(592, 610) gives 29.2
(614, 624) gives 29.8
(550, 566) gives 27.7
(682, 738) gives 66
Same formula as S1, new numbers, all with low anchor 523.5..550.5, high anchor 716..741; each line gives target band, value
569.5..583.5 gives 3.1 yr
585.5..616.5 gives 9.7 yr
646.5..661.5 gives 2.2 yr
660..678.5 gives -0.6 yr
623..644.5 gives 7.6 yr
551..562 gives 1.7 yr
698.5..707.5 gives 0.4 yr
